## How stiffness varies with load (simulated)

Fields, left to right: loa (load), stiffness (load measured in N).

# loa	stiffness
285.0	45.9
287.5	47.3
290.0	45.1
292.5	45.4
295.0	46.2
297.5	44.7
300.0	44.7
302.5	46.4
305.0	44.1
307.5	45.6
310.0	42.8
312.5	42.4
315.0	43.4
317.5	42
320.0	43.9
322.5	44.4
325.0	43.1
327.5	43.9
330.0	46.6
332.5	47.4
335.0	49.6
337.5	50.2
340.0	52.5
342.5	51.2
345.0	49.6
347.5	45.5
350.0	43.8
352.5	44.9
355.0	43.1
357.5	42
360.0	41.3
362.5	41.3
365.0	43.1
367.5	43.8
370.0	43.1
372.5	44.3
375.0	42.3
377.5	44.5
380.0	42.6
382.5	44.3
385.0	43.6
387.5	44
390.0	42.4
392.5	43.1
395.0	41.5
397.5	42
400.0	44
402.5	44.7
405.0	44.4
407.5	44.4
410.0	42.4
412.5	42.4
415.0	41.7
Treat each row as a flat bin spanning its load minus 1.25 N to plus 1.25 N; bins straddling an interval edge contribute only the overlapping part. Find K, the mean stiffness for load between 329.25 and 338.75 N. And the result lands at 48.5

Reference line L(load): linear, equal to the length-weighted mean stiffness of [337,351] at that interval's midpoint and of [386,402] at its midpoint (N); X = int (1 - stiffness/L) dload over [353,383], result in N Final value 1.9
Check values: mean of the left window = 48.8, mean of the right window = 42.9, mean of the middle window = 43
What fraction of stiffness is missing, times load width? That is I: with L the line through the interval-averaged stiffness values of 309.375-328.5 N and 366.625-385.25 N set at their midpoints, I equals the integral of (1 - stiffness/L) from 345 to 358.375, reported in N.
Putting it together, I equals -0.3 N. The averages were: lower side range 43.2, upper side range 43.6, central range 44.4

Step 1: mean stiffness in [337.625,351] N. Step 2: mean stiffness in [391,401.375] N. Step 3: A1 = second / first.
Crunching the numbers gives 0.88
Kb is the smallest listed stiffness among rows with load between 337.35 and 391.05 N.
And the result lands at 41.3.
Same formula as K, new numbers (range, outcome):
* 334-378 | 45.3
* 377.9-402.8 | 43.2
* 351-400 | 43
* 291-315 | 44.6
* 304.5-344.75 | 45.9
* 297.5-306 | 45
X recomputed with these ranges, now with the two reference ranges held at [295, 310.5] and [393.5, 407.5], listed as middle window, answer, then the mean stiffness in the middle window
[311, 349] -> -1.57 N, 46.3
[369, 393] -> 0.15 N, 43.4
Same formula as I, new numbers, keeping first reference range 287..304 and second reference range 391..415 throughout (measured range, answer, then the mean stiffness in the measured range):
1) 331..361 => -1.59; 46.8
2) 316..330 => 0.38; 43.7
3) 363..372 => 0.14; 43.2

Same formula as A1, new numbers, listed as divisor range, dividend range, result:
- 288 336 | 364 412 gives 0.97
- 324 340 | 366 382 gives 0.92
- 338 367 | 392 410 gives 0.96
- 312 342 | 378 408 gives 0.94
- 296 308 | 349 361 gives 0.95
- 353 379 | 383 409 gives 1.01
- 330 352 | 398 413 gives 0.90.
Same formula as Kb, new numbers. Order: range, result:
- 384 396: 41.5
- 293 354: 42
